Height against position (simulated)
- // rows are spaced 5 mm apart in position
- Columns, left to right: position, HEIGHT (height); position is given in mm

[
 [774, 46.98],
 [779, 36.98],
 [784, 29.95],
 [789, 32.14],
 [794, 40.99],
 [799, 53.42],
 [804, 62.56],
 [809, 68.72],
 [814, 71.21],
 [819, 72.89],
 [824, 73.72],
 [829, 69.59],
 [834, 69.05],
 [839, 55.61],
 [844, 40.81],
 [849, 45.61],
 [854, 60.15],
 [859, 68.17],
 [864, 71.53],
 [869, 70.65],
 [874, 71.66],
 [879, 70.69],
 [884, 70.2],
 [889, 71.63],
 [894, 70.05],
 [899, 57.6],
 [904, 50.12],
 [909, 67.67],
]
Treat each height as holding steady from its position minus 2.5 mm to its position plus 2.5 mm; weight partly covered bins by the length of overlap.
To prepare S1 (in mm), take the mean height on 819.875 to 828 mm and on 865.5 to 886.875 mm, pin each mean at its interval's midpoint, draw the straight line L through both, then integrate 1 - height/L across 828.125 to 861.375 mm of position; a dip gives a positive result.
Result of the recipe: 6.5 mm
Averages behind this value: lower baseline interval 72.8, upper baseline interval 70.8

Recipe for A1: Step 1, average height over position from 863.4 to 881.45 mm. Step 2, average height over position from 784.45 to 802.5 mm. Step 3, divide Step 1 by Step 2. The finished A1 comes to 1.70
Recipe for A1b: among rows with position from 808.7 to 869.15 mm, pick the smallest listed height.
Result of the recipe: 40.81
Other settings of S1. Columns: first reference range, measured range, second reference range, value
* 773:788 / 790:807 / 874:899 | -3.49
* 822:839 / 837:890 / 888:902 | 2.82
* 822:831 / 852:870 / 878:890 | 0.89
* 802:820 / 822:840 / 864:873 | 0.45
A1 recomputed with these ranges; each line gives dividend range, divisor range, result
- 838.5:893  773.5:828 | 1.18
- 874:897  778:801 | 1.83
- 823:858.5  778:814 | 1.22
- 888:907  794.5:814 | 1.02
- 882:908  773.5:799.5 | 1.66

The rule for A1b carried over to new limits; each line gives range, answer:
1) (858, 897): 68.17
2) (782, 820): 29.95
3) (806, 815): 68.72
